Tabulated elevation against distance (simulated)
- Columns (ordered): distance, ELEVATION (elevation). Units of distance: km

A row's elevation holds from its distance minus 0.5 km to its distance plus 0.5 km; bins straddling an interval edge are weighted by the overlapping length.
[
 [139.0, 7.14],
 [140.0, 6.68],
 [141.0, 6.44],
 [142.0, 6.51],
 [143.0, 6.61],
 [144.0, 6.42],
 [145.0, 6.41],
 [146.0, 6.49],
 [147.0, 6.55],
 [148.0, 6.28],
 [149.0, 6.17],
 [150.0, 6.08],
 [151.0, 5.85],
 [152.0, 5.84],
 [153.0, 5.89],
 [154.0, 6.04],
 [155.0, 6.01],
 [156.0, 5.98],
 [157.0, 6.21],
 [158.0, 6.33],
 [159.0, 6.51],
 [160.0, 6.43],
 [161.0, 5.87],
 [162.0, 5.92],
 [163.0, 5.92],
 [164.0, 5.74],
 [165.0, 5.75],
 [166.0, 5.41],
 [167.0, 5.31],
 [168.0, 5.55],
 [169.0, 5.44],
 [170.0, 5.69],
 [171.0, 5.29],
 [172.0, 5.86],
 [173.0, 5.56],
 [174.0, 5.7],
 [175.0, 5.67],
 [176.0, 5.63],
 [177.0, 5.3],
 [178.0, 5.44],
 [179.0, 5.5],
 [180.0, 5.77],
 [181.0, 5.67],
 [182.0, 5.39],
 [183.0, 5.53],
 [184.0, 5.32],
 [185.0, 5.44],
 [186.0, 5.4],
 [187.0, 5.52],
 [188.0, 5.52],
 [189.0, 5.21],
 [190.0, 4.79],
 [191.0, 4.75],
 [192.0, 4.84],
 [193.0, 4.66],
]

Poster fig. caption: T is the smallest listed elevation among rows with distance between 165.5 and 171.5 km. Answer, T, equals 5.29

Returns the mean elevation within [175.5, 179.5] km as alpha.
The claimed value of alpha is 5.47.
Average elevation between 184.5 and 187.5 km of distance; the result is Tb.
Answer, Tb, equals 5.45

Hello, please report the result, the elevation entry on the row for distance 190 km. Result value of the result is 4.79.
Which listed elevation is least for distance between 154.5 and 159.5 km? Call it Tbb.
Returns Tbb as 5.98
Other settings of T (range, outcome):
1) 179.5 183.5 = 5.39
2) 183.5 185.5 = 5.32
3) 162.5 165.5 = 5.74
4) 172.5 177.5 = 5.3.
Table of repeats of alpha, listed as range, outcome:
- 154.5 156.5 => 6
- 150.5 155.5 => 5.93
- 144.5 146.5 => 6.45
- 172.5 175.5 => 5.64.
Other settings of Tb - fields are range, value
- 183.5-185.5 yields 5.38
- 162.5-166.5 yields 5.71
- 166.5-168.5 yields 5.43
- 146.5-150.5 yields 6.27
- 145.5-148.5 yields 6.44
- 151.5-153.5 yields 5.87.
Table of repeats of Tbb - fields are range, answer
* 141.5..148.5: 6.28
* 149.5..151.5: 5.85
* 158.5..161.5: 5.87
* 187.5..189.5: 5.21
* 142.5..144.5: 6.42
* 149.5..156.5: 5.84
